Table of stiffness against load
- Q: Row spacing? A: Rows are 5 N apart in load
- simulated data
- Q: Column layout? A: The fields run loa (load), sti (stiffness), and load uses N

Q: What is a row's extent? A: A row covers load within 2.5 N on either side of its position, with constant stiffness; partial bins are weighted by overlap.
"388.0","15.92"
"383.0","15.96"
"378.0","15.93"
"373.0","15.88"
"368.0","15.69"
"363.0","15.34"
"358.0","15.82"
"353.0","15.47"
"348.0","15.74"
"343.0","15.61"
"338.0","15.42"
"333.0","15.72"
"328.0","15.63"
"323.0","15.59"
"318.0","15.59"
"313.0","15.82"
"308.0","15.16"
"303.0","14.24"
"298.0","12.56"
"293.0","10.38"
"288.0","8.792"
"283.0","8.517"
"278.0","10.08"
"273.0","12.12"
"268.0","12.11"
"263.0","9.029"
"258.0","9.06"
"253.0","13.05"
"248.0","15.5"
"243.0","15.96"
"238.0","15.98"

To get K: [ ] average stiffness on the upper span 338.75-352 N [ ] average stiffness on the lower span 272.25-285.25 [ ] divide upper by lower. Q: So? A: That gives 1.6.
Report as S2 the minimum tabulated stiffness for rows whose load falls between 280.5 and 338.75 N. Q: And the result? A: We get 8.517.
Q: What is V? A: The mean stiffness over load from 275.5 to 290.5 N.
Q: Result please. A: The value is 9.13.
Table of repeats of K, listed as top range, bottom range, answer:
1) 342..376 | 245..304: 1.39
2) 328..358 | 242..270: 1.27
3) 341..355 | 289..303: 1.34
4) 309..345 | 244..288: 1.39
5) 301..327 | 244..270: 1.28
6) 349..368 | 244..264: 1.28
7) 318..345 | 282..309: 1.35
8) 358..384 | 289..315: 1.18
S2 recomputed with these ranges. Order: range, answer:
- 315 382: 15.34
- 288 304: 8.792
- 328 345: 15.42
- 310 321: 15.59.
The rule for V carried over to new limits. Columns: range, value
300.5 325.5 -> 15.3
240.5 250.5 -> 15.7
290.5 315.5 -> 13.6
